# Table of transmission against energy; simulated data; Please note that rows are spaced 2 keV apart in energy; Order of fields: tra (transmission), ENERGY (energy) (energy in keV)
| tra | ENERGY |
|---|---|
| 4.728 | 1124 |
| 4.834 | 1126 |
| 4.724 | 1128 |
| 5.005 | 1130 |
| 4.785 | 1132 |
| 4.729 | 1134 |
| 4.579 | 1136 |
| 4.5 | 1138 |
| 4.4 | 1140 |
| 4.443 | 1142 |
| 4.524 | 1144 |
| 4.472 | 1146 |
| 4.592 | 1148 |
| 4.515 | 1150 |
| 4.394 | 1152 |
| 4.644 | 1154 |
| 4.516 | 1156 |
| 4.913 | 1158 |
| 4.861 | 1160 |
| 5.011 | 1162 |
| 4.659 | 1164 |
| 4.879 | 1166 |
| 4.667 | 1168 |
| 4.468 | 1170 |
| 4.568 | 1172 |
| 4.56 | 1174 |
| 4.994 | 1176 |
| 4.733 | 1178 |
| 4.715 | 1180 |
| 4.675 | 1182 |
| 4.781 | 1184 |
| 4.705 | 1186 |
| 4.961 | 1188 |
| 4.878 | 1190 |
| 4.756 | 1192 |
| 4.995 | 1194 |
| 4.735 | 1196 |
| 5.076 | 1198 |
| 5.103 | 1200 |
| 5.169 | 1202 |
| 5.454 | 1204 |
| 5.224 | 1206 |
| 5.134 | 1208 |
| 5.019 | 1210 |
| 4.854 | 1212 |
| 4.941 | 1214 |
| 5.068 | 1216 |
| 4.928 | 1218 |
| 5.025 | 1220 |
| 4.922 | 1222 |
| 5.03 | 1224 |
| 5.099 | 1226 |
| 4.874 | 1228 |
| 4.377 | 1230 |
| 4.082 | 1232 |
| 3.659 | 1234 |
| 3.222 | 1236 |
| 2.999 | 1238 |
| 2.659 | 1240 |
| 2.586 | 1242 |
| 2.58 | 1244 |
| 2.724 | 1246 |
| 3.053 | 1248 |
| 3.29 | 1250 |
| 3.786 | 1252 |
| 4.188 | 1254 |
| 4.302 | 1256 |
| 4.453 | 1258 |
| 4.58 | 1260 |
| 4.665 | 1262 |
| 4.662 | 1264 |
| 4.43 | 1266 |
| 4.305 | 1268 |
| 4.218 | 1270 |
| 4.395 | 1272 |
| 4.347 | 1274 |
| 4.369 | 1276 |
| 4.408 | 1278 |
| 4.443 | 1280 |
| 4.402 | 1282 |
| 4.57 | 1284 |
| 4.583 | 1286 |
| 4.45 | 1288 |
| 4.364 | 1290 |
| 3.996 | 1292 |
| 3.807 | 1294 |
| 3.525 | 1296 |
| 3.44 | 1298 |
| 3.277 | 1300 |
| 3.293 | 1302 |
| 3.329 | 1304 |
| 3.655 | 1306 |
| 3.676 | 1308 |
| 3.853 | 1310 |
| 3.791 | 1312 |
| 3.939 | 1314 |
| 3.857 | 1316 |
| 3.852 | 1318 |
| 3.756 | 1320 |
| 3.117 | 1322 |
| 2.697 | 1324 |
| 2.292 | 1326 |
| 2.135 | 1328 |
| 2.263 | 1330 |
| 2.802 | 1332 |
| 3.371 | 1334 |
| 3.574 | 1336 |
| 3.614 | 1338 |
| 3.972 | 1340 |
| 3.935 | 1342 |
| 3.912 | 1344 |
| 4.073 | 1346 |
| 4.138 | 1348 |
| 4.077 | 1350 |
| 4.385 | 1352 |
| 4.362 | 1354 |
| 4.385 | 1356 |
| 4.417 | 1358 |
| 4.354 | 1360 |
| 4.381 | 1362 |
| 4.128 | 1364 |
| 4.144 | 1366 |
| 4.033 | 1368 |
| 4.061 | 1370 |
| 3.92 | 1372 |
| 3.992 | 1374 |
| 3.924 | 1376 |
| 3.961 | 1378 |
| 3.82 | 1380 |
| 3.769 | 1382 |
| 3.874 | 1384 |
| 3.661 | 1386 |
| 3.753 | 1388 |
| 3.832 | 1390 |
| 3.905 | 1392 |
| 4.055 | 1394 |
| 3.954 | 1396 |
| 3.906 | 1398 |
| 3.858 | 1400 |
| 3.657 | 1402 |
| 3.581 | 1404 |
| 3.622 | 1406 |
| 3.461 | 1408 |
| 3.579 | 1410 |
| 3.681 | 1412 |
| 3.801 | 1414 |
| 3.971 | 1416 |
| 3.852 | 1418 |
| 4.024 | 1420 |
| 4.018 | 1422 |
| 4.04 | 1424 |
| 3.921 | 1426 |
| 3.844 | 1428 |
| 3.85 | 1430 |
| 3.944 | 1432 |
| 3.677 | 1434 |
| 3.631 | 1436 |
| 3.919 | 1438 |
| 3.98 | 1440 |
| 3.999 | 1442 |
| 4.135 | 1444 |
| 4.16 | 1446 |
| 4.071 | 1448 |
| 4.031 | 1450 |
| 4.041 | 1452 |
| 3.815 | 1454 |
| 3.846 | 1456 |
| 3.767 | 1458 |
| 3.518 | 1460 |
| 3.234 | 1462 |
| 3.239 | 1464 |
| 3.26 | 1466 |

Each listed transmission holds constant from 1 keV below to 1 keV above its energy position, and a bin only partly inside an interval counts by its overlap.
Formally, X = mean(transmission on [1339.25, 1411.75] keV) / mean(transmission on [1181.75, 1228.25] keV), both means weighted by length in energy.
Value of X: 0.80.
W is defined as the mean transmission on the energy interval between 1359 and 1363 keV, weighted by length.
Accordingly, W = 4.37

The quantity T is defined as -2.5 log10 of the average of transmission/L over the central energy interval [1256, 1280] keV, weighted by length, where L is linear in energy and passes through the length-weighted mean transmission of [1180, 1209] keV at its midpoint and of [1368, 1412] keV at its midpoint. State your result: 0.02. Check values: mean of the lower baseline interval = 4.97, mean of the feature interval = 4.43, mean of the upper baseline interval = 3.82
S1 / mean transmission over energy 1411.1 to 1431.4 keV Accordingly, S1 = 3.9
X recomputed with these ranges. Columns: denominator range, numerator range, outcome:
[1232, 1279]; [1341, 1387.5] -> 1.06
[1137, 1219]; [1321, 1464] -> 0.79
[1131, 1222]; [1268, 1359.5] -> 0.80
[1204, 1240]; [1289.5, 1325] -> 0.79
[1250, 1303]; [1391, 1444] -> 0.92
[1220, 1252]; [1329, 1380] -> 1.05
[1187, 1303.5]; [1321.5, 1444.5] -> 0.88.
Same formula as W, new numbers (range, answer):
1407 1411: 3.52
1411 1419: 3.83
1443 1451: 4.1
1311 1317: 3.86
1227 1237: 4.04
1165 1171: 4.67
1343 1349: 4.04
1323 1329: 2.37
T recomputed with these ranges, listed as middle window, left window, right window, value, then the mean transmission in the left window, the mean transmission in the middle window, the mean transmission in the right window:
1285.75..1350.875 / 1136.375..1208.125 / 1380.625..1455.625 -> 0.18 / 4.76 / 3.58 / 3.86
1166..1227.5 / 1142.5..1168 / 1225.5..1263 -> -0.17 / 4.66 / 4.91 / 3.73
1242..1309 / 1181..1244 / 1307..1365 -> 0.04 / 4.58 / 3.97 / 3.69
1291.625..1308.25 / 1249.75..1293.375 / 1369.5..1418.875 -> 0.19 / 4.34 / 3.53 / 3.82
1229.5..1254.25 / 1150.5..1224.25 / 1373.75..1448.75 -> 0.37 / 4.86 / 3.28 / 3.86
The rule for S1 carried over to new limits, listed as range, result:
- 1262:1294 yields 4.39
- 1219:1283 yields 4.07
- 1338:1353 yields 4.04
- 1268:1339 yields 3.71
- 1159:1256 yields 4.47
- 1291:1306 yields 3.53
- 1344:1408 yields 3.99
